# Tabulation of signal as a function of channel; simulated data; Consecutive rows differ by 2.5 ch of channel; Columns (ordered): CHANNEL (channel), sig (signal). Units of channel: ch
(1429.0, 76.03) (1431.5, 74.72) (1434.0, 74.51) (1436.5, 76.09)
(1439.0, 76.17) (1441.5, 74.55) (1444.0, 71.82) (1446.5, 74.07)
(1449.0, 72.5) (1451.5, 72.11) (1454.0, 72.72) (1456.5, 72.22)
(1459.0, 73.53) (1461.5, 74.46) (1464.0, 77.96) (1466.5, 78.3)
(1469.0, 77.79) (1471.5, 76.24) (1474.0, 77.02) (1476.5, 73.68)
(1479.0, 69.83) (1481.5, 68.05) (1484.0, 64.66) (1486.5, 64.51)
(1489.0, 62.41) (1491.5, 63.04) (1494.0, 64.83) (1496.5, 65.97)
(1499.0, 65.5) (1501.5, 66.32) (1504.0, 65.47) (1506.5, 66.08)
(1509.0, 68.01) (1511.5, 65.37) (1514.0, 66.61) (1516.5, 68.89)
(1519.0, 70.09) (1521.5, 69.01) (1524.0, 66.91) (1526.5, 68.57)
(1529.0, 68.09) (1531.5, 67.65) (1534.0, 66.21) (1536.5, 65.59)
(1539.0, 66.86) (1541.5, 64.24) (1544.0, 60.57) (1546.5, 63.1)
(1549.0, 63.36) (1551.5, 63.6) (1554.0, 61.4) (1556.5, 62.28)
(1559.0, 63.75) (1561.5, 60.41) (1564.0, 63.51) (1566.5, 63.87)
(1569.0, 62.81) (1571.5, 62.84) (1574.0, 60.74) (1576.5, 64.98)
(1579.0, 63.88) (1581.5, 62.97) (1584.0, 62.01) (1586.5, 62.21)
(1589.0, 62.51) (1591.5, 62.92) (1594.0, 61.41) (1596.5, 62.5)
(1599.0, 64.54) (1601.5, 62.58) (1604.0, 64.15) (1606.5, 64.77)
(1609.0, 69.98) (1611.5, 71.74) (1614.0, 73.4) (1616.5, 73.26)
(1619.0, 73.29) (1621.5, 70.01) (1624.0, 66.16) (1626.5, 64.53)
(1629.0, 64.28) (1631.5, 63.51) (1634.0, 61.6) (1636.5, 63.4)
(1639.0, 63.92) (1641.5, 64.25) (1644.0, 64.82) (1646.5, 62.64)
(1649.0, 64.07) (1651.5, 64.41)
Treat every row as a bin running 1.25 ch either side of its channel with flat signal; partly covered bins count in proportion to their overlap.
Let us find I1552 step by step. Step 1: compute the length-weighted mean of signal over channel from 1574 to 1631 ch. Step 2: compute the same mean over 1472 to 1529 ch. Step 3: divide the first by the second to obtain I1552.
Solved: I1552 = 0.97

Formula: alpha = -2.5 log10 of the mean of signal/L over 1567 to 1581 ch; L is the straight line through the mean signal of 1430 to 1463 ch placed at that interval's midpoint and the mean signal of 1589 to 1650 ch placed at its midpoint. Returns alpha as 0.079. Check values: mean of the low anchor 73.9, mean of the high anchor 65.7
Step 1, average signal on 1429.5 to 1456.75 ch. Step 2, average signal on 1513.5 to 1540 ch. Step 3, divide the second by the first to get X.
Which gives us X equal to 0.92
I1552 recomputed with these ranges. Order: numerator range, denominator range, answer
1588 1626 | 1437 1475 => 0.89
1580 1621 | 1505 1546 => 0.99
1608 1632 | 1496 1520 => 1.04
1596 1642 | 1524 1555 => 1.02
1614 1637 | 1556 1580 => 1.07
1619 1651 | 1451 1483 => 0.87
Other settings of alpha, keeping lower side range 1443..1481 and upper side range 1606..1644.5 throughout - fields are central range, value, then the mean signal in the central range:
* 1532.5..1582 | 0.109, 63.4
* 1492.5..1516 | 0.098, 66.1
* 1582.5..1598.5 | 0.104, 62.4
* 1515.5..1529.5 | 0.046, 68.6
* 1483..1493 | 0.150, 63.7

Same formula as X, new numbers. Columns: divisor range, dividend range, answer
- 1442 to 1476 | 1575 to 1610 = 0.85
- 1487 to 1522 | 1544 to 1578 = 0.95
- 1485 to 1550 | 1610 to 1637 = 1.03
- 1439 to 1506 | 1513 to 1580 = 0.92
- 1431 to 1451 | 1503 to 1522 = 0.91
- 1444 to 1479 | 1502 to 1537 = 0.90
